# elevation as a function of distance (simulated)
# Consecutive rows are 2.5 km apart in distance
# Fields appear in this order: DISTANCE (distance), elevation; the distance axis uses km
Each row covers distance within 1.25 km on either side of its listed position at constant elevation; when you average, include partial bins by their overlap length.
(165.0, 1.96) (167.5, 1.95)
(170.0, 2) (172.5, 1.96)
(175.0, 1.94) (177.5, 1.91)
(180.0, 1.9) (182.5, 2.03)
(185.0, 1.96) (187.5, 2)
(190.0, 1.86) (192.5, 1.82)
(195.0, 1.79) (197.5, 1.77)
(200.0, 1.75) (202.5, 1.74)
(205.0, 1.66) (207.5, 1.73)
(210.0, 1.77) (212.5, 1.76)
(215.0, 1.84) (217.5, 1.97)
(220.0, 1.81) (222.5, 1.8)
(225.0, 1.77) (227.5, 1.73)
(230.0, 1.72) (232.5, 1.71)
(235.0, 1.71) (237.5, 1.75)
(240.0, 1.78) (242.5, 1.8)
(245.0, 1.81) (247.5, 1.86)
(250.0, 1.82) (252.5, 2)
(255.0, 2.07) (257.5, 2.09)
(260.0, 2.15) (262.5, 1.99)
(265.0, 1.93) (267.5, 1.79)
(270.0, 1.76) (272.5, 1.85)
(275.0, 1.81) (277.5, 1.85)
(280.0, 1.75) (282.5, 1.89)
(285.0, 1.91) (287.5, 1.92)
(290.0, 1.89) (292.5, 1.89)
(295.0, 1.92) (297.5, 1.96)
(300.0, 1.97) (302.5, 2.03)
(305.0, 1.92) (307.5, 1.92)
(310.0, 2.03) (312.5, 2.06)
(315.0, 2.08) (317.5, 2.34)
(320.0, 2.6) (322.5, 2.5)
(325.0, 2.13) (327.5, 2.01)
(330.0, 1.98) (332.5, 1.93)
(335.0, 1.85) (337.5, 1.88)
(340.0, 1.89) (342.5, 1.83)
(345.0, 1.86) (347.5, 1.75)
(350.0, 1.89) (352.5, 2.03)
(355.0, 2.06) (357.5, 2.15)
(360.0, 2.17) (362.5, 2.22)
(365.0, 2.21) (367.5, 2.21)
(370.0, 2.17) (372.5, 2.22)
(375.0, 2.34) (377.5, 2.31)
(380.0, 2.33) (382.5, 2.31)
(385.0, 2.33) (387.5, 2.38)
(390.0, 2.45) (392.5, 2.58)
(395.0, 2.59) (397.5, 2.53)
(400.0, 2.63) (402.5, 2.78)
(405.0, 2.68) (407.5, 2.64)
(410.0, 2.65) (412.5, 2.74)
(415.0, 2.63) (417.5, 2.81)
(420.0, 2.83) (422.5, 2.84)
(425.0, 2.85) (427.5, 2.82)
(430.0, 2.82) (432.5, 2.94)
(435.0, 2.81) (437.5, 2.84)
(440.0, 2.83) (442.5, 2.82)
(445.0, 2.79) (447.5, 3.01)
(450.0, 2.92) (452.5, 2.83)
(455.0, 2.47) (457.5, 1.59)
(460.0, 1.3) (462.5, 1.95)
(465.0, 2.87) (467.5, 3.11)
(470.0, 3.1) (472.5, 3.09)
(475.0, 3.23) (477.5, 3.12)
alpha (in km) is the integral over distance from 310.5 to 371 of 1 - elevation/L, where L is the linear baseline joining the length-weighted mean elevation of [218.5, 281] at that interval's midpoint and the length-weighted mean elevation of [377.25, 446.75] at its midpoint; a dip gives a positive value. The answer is 6.0 km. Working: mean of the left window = 1.85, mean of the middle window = 2.07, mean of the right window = 2.67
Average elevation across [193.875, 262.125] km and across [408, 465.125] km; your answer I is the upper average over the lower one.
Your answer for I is 1.5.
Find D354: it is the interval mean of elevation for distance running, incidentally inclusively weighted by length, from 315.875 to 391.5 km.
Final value 2.15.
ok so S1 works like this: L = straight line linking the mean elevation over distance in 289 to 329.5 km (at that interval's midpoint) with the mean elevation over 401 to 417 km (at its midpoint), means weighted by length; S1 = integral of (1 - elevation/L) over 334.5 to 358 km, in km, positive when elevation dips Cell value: 4.0 km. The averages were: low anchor 2.08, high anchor 2.69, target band 1.91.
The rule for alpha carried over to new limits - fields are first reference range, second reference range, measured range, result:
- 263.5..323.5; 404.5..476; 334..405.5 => 4.4 km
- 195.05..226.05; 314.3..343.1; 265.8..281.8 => 1.1 km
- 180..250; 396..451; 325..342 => 3.1 km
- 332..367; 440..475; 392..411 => -2.8 km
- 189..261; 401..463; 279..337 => 3.7 km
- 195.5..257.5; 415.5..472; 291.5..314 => 1.6 km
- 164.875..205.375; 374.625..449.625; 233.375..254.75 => 2.7 km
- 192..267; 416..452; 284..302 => 1.8 km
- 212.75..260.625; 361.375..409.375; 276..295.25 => 1.5 km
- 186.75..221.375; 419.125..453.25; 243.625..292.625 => 4.4 km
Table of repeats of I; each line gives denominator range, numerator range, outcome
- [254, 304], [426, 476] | 1.41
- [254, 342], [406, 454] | 1.41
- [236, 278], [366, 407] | 1.29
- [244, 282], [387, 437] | 1.42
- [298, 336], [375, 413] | 1.21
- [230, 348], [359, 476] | 1.33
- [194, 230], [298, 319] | 1.15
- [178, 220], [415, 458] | 1.51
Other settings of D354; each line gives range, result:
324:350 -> 1.91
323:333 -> 2.06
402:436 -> 2.77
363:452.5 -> 2.62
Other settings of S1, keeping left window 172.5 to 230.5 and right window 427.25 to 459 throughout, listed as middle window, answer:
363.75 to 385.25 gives 1.7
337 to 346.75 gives 2.0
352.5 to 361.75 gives 1.1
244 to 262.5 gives 0.4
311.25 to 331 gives 0.5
